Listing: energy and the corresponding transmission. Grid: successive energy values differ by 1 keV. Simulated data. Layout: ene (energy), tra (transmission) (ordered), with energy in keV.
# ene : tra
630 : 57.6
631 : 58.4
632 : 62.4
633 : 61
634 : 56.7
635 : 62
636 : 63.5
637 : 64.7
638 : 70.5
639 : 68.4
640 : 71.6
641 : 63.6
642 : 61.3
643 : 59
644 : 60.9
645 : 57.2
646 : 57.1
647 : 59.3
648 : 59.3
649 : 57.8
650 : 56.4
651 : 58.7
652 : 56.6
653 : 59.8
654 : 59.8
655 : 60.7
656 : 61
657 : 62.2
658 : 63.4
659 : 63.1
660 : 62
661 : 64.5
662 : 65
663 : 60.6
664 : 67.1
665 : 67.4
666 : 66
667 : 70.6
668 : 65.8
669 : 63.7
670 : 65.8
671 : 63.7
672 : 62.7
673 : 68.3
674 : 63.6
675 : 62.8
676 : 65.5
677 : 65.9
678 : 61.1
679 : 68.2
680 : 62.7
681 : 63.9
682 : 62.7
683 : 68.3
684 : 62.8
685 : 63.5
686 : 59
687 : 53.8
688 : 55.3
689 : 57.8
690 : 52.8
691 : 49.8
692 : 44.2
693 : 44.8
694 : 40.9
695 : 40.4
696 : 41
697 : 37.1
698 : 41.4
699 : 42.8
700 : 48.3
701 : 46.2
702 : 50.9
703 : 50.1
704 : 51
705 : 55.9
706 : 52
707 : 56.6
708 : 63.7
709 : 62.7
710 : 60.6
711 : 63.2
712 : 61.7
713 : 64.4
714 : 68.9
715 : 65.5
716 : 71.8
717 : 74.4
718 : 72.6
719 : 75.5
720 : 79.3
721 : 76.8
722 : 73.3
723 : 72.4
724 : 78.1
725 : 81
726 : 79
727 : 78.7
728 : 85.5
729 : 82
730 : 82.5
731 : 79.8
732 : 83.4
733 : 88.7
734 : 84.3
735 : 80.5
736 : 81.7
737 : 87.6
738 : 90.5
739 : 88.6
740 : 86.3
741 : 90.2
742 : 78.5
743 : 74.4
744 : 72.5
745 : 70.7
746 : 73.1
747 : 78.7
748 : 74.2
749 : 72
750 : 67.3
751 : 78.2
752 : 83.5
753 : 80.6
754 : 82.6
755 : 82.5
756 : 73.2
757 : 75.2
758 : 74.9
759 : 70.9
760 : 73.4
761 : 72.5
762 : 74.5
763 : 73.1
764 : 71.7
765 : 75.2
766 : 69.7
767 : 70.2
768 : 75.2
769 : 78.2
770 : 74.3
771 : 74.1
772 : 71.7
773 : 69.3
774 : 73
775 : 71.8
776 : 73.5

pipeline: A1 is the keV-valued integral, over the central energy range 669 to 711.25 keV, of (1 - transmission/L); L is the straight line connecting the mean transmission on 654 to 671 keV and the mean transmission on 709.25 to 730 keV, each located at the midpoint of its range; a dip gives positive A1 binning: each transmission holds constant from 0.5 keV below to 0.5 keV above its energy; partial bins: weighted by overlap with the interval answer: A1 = 7.6 keV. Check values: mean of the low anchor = 64.2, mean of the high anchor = 73.3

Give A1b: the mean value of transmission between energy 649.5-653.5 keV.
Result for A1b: 57.9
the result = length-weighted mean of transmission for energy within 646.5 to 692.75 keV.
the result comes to 61.5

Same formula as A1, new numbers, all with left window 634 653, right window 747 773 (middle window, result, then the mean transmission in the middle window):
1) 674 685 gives 0.20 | 64.3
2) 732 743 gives -1.97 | 85.1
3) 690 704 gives 4.67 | 45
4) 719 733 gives -1.72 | 79.6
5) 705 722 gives 0.67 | 66.7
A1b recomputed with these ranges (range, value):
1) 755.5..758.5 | 74.4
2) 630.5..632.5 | 60.4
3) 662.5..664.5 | 63.8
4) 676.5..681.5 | 64.4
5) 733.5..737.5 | 83.5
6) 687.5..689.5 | 56.5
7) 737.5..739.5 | 89.5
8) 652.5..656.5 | 60.3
